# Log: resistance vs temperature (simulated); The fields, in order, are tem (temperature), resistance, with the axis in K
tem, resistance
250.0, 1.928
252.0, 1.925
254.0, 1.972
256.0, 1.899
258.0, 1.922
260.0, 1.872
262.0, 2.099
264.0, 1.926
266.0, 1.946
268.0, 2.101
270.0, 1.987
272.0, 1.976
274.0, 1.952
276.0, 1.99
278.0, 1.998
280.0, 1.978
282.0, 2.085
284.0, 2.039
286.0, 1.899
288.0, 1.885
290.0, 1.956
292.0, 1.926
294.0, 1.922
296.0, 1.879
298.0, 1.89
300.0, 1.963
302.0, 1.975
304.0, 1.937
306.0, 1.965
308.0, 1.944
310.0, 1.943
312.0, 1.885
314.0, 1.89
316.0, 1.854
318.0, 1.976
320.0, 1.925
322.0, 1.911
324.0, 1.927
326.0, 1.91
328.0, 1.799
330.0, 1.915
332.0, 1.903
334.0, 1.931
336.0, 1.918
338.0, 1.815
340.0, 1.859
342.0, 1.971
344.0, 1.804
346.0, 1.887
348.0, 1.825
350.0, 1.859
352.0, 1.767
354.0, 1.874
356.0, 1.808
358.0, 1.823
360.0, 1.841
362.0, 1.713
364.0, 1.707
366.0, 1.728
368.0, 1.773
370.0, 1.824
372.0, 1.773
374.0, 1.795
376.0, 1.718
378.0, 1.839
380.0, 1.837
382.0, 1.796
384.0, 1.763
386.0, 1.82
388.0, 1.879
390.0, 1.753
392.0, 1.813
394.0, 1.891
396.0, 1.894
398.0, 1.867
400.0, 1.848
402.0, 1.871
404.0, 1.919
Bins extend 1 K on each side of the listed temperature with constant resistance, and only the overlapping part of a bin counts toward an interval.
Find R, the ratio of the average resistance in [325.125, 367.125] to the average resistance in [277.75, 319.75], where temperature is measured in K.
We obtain 0.95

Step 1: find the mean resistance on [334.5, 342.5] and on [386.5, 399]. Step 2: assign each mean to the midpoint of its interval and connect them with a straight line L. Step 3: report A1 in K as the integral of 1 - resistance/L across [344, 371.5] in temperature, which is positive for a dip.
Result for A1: 1.1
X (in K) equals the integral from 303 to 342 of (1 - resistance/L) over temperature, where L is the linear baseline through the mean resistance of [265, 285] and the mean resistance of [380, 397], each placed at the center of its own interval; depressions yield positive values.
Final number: 0.5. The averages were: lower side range 2.01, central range 1.91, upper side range 1.83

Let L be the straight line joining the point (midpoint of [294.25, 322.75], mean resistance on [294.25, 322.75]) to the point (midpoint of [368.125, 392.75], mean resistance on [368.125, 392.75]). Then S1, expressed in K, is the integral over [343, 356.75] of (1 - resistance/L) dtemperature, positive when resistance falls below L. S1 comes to 0.1 K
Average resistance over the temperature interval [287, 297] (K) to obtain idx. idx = 1.91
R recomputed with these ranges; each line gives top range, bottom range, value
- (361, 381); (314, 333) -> 0.93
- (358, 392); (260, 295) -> 0.90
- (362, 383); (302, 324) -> 0.92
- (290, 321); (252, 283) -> 0.97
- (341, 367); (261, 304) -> 0.92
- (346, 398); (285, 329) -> 0.94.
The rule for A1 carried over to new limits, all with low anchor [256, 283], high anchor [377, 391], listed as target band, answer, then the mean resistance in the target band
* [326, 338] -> 0.0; 1.89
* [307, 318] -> 0.1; 1.91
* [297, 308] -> -0.1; 1.95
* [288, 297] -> 0.2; 1.92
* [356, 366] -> 0.4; 1.77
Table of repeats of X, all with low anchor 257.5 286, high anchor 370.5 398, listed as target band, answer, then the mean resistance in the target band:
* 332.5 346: 0.0 K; 1.88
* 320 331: 0.1 K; 1.9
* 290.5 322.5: 0.2 K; 1.92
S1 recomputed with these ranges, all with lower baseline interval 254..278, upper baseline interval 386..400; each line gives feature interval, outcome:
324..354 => 0.46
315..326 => 0.00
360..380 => 1.06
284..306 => 0.14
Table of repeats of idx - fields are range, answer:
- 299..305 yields 1.96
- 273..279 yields 1.98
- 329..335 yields 1.92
